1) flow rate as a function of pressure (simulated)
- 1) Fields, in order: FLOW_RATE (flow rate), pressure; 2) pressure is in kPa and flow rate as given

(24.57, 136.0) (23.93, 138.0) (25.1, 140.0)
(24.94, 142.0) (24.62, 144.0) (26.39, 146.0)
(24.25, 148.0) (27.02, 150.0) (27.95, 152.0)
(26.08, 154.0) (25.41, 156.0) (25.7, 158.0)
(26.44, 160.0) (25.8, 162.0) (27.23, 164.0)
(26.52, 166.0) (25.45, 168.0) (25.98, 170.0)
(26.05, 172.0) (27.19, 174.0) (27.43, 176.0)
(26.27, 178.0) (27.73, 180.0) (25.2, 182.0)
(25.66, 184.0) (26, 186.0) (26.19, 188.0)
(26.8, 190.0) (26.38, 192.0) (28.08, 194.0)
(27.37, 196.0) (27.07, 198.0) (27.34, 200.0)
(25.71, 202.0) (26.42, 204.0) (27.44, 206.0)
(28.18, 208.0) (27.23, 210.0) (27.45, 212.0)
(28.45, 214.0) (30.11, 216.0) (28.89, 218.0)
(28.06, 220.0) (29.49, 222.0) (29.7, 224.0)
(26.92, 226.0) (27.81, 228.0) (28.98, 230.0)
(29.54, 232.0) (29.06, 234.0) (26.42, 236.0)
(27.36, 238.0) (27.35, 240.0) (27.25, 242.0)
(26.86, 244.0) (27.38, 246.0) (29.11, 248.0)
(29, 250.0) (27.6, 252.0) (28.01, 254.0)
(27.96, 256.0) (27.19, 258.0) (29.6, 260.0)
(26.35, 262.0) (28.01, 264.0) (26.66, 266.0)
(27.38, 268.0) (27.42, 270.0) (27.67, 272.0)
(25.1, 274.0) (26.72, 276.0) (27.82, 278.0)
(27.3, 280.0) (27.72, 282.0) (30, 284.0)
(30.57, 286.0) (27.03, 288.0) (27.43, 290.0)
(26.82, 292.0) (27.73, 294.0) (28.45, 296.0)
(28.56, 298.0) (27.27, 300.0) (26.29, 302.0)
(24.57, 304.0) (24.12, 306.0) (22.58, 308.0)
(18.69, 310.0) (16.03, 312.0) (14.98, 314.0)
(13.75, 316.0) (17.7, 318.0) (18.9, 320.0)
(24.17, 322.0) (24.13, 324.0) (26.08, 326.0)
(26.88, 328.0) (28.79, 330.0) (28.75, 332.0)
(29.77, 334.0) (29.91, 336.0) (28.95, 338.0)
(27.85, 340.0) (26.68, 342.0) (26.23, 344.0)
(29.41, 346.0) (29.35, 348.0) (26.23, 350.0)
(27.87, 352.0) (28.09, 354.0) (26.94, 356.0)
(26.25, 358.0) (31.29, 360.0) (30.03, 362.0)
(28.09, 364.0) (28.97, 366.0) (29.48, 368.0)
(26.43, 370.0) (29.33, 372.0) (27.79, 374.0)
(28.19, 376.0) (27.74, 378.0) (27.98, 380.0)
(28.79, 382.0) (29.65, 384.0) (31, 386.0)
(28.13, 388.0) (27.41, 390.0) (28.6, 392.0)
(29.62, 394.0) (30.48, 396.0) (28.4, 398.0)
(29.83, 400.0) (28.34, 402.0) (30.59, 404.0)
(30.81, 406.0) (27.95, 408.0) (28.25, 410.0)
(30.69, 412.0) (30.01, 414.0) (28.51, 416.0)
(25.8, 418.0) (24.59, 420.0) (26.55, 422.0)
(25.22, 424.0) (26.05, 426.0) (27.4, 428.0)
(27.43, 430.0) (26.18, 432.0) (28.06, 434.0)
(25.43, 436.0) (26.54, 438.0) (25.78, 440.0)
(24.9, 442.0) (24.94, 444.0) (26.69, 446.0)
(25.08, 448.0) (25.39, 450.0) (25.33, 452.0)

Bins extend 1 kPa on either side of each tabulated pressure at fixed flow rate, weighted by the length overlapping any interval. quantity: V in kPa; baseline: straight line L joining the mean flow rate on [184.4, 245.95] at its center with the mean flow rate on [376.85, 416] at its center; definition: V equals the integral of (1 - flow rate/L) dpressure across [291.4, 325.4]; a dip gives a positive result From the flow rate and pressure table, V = 6.9 kPa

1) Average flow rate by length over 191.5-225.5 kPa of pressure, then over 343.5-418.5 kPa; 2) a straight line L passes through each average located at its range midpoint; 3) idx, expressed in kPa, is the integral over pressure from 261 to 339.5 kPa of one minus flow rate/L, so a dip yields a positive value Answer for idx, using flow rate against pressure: 7.5 kPa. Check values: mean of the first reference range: 27.9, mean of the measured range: 25.6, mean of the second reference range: 28.7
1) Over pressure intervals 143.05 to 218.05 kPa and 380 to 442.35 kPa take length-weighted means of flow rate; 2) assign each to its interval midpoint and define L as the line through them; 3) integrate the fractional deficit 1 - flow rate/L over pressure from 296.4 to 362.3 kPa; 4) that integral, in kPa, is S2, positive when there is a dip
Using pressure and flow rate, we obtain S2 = 5.3 kPa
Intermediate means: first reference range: 26.7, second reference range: 28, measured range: 25.3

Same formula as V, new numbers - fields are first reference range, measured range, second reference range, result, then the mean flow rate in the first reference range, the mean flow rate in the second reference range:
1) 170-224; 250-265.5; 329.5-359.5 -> -0.1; 27.3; 28.1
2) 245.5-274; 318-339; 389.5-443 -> 1.2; 27.7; 27.8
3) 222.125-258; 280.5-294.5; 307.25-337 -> -1.8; 28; 22.7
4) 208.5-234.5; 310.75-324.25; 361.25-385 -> 4.9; 28.6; 28.5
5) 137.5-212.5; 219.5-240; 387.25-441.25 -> -1.2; 26.4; 27.9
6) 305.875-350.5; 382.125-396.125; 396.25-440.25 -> -1.3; 24.3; 27.7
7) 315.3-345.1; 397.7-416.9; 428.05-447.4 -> -2.5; 25.4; 26.3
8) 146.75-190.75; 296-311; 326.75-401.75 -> 1.6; 26.3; 28.5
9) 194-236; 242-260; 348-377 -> 0.1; 28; 28.3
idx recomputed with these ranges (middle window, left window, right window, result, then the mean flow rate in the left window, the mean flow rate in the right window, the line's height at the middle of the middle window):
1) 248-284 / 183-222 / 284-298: 0.4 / 27.4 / 28.2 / 28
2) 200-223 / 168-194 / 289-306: -1.2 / 26.4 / 27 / 26.6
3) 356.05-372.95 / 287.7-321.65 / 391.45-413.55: -1.1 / 22.9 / 29.4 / 26.9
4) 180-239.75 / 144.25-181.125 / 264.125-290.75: -1.5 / 26.3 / 27.6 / 26.9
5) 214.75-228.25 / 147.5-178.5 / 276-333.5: -1.6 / 26.3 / 24.8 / 25.7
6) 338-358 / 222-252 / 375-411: 0.8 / 28.1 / 29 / 28.7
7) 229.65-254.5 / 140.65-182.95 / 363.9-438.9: -1.0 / 26.2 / 28.2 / 26.8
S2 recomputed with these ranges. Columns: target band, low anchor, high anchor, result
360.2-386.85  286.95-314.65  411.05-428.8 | -2.72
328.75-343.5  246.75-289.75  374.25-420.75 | -0.13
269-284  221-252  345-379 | 0.47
